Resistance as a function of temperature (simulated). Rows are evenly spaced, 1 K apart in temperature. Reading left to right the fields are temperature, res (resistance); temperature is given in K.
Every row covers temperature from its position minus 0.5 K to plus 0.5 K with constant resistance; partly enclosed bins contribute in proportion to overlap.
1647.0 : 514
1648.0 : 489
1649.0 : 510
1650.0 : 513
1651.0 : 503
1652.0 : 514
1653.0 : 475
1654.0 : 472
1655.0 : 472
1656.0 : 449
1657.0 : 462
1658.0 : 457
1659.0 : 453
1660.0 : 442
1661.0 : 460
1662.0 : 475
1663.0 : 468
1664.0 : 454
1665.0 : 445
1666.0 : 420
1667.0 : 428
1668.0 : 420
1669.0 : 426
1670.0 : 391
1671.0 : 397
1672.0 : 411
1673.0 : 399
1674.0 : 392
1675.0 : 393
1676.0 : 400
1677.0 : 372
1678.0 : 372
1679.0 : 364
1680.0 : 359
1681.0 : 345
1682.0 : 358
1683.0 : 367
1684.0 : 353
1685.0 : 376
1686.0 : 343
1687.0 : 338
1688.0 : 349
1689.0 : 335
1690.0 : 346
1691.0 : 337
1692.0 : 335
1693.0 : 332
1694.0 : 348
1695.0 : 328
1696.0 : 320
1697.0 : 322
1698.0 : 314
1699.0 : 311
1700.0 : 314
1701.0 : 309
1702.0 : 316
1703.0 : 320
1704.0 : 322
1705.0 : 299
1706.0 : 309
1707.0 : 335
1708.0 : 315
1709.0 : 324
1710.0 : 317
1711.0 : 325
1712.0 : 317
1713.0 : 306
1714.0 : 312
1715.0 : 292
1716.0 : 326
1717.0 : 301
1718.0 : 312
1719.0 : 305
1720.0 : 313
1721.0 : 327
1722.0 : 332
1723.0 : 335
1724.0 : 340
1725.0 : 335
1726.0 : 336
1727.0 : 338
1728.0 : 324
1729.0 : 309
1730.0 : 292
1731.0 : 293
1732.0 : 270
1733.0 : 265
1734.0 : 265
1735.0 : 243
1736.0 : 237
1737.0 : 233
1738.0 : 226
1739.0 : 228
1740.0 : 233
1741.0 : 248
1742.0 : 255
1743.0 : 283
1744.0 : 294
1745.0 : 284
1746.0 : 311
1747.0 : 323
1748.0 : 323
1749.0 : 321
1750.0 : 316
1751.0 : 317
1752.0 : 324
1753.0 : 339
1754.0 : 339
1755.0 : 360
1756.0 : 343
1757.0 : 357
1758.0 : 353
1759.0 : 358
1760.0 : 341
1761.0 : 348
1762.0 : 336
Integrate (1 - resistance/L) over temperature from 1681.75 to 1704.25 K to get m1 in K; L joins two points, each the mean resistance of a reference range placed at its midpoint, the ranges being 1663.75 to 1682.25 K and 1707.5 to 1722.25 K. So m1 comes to 1.5 K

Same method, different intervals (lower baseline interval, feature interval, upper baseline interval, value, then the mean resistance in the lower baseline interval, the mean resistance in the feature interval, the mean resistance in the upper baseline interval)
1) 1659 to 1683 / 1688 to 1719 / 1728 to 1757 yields 2.99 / 408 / 320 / 290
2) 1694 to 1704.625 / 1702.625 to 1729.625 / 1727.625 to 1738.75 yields -2.47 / 319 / 319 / 267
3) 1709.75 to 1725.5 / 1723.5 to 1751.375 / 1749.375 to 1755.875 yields 3.37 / 318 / 287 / 333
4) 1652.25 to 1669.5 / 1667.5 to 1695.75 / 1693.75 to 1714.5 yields 1.54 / 453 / 367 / 318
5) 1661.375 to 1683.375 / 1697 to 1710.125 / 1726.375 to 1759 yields 1.46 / 403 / 316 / 296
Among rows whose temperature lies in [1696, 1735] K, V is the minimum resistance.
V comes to 243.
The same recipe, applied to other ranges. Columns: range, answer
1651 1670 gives 391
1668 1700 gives 311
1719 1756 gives 226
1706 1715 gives 292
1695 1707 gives 299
